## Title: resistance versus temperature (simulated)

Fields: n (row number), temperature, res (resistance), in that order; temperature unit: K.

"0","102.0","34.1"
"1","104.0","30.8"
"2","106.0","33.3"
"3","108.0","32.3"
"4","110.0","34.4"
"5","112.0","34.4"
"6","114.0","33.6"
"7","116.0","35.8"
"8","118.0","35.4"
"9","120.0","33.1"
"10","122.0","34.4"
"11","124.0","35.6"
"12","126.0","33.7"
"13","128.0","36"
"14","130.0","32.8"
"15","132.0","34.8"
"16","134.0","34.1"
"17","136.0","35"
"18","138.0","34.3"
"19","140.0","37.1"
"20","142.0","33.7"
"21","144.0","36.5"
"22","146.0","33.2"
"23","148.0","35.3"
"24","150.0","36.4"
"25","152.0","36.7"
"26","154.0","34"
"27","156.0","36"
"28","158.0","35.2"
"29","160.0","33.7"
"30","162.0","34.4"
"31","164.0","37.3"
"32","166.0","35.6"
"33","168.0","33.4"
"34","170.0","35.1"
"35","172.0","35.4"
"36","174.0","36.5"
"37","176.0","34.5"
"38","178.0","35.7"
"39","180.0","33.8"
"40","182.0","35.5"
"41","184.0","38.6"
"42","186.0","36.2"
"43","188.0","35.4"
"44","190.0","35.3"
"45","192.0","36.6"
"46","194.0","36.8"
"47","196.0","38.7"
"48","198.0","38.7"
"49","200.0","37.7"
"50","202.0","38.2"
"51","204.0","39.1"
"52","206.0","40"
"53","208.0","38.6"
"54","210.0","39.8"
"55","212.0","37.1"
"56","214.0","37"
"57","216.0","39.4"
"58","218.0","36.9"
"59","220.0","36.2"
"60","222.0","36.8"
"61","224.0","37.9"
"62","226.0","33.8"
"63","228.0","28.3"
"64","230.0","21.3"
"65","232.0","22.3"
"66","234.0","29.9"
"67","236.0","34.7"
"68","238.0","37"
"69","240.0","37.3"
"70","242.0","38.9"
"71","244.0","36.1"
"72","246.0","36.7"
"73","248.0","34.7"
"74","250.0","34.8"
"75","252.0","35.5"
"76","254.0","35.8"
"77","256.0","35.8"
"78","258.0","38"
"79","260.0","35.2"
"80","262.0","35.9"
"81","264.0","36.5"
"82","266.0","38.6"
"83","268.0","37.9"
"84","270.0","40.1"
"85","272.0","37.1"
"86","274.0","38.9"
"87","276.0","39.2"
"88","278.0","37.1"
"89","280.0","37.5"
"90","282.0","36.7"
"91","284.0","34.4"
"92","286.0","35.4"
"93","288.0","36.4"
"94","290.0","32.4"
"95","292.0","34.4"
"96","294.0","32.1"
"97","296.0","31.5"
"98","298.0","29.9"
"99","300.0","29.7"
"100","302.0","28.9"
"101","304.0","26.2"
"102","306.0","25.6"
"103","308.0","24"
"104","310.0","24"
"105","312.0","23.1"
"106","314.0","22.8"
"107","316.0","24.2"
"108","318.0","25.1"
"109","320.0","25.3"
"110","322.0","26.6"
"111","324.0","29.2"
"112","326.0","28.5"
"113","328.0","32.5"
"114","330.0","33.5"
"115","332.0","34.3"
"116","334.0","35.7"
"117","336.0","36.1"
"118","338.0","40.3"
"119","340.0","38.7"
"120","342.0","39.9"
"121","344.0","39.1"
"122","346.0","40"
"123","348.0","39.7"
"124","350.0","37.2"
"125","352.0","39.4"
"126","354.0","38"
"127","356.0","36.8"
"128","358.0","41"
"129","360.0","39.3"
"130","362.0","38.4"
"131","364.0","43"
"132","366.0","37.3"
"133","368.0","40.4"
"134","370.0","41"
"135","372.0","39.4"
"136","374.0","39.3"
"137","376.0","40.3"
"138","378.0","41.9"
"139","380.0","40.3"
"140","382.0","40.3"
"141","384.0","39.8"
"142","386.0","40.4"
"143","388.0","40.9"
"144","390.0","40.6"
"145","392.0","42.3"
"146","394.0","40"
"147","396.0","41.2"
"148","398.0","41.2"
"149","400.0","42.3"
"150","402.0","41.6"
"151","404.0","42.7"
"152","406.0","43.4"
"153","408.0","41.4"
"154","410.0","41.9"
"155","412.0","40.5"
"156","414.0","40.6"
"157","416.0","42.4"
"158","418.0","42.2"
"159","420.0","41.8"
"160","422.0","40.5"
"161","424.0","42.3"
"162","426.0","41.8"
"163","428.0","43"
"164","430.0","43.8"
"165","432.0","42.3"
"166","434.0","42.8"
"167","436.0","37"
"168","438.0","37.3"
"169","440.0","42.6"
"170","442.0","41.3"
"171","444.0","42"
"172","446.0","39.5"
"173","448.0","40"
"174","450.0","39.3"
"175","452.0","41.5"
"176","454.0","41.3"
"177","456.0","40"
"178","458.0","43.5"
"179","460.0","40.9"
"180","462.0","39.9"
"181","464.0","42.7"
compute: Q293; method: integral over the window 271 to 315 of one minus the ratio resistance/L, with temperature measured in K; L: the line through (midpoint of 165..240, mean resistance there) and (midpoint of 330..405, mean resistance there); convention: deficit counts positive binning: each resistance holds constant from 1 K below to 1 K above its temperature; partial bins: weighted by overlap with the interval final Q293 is 7.0 K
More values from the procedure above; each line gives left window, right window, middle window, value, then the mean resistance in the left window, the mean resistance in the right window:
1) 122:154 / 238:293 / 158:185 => 0.0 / 35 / 36.6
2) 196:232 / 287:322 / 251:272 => -3.5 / 36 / 27.9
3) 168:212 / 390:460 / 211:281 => 4.3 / 36.9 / 41.4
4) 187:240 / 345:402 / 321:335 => 2.6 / 35.6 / 40.1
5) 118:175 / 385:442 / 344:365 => 0.4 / 35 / 41.5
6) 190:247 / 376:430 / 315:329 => 4.2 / 35.8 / 41.5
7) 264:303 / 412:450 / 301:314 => 4.0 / 35.2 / 41.2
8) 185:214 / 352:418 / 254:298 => 3.2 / 37.7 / 40.6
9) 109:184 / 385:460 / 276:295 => 1.4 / 35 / 41.3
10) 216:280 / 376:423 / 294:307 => 3.0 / 35.4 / 41.3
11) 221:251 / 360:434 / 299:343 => 9.2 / 33.4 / 41.2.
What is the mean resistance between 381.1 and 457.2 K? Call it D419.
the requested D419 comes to 41.2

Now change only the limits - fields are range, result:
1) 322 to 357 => 36.1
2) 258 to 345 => 32.9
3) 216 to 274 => 35.1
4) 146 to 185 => 35.4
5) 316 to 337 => 30.4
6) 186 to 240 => 35.6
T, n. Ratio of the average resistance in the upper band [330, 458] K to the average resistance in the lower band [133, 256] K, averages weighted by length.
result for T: 1.1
